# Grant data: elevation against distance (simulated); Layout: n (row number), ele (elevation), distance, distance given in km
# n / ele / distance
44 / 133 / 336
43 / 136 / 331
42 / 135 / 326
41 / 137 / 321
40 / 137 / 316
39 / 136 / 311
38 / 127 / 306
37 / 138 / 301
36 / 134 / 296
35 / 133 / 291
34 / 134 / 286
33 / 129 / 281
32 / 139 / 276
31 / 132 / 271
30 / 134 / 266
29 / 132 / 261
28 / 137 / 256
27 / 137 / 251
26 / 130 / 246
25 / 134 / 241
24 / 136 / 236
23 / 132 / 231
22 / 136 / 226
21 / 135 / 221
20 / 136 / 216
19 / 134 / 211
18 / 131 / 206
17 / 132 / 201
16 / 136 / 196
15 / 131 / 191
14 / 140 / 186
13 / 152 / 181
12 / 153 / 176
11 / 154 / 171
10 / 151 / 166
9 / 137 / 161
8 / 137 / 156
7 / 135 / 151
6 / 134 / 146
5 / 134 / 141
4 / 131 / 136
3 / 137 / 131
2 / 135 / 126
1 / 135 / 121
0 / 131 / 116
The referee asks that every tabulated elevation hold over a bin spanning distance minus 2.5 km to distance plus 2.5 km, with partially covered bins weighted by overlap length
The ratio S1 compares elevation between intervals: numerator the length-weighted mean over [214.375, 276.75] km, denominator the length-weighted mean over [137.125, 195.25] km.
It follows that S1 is 1.0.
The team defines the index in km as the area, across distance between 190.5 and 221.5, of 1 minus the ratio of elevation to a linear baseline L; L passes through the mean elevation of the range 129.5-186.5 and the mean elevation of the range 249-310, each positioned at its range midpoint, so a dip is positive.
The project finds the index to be 1.1 km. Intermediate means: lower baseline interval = 141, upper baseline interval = 134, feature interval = 134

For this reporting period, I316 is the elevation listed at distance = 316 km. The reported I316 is 137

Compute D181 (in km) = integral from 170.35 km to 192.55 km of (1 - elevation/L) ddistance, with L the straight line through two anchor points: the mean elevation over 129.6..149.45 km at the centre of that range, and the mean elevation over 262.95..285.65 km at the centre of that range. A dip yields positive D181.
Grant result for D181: -2.0 km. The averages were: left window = 134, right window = 134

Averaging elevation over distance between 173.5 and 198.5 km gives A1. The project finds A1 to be 142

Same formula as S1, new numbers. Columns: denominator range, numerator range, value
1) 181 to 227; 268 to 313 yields 0.99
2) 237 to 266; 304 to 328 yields 1.00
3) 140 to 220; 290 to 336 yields 0.97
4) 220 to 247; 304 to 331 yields 1.01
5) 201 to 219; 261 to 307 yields 1.00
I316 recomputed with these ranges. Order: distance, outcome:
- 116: 131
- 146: 134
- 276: 139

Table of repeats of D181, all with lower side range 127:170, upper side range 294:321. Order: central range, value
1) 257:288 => 0.4 km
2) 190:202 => 0.3 km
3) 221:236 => 0.2 km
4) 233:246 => 0.2 km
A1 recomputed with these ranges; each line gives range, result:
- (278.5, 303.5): 134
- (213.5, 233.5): 135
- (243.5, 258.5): 135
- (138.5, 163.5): 135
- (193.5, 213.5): 133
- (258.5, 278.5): 134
